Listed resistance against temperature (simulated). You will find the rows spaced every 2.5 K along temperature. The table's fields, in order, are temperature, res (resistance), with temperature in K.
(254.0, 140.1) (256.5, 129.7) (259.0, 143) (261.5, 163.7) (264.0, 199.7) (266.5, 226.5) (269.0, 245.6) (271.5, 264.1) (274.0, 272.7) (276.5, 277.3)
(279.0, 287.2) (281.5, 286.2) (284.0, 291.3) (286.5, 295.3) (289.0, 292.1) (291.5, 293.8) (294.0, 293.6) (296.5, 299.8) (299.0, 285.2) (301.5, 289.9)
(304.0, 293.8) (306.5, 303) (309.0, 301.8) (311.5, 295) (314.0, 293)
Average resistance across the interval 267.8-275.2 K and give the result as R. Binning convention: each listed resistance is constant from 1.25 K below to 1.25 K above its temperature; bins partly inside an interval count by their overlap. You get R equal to 261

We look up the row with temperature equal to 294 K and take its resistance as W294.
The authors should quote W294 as 293.6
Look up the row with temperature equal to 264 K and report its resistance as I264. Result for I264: 199.7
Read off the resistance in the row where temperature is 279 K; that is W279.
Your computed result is 287.2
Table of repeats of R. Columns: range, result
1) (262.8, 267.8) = 214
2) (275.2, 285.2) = 285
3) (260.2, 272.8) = 220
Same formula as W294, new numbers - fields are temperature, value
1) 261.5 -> 163.7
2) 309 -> 301.8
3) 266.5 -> 226.5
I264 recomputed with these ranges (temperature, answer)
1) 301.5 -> 289.9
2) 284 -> 291.3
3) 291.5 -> 293.8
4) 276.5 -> 277.3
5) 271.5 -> 264.1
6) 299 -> 285.2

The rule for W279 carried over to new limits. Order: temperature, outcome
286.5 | 295.3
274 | 272.7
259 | 143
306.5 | 303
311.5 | 295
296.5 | 299.8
